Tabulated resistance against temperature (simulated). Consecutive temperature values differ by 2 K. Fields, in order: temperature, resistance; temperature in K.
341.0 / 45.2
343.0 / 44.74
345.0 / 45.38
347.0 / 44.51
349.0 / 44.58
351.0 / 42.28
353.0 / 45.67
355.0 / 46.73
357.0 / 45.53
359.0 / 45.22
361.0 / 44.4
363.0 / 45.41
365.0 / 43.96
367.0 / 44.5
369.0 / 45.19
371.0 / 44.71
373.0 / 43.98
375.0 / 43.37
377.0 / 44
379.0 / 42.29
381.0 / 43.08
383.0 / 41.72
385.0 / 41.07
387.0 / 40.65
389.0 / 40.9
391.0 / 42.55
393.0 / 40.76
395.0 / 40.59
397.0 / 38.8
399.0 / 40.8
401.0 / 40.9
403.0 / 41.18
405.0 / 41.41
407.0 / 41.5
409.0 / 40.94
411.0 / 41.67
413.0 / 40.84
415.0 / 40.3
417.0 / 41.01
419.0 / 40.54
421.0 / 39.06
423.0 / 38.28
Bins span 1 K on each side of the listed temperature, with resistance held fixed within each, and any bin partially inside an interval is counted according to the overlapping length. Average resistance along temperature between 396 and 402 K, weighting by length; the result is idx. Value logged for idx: 40.2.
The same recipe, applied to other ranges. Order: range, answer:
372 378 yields 43.8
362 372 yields 44.8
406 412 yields 41.4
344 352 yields 44.2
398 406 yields 41.1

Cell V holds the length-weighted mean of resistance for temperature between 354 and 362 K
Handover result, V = 45.5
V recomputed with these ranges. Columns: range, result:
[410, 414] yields 41.3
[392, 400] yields 40.2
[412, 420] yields 40.7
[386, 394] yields 41.2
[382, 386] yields 41.4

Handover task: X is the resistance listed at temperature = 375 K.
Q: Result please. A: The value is 43.37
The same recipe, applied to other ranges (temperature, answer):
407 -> 41.5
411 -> 41.67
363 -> 45.41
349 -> 44.58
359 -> 45.22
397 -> 38.8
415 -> 40.3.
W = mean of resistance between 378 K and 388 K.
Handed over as 41.8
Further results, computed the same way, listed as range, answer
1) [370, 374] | 44.3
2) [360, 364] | 44.9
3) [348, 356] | 44.8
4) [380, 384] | 42.4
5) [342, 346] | 45.1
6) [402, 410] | 41.3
